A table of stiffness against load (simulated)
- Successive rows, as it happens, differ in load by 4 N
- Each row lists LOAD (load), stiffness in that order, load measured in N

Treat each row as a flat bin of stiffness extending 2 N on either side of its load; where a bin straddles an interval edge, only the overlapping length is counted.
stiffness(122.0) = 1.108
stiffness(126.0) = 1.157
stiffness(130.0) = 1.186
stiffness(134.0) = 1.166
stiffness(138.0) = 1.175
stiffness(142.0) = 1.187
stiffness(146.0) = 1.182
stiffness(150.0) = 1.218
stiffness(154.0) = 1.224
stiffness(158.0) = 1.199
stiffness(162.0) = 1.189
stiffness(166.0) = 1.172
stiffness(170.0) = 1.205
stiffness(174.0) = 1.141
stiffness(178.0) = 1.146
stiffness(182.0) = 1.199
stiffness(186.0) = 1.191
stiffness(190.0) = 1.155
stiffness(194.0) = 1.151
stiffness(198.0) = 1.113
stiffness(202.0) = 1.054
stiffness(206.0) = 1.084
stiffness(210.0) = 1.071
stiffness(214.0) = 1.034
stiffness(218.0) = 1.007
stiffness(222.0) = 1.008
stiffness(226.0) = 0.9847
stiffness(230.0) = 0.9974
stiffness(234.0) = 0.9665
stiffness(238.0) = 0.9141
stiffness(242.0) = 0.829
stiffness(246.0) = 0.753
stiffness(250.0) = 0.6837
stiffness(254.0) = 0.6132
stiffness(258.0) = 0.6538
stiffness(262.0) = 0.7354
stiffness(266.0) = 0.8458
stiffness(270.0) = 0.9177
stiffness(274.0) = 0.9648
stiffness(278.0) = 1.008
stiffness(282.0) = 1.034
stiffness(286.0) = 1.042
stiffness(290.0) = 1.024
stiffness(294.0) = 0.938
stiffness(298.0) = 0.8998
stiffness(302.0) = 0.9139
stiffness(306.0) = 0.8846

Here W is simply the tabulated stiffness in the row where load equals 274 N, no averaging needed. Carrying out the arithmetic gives 0.9648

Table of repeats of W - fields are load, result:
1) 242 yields 0.829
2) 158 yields 1.199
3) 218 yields 1.007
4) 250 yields 0.6837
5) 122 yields 1.108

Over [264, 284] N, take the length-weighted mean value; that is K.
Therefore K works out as 0.954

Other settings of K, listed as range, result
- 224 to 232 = 0.991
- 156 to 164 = 1.19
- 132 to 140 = 1.17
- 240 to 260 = 0.707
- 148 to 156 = 1.22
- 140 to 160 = 1.2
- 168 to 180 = 1.16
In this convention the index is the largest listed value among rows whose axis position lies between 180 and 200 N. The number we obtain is 1.199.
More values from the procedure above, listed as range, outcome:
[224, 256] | 0.9974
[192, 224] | 1.151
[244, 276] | 0.9648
